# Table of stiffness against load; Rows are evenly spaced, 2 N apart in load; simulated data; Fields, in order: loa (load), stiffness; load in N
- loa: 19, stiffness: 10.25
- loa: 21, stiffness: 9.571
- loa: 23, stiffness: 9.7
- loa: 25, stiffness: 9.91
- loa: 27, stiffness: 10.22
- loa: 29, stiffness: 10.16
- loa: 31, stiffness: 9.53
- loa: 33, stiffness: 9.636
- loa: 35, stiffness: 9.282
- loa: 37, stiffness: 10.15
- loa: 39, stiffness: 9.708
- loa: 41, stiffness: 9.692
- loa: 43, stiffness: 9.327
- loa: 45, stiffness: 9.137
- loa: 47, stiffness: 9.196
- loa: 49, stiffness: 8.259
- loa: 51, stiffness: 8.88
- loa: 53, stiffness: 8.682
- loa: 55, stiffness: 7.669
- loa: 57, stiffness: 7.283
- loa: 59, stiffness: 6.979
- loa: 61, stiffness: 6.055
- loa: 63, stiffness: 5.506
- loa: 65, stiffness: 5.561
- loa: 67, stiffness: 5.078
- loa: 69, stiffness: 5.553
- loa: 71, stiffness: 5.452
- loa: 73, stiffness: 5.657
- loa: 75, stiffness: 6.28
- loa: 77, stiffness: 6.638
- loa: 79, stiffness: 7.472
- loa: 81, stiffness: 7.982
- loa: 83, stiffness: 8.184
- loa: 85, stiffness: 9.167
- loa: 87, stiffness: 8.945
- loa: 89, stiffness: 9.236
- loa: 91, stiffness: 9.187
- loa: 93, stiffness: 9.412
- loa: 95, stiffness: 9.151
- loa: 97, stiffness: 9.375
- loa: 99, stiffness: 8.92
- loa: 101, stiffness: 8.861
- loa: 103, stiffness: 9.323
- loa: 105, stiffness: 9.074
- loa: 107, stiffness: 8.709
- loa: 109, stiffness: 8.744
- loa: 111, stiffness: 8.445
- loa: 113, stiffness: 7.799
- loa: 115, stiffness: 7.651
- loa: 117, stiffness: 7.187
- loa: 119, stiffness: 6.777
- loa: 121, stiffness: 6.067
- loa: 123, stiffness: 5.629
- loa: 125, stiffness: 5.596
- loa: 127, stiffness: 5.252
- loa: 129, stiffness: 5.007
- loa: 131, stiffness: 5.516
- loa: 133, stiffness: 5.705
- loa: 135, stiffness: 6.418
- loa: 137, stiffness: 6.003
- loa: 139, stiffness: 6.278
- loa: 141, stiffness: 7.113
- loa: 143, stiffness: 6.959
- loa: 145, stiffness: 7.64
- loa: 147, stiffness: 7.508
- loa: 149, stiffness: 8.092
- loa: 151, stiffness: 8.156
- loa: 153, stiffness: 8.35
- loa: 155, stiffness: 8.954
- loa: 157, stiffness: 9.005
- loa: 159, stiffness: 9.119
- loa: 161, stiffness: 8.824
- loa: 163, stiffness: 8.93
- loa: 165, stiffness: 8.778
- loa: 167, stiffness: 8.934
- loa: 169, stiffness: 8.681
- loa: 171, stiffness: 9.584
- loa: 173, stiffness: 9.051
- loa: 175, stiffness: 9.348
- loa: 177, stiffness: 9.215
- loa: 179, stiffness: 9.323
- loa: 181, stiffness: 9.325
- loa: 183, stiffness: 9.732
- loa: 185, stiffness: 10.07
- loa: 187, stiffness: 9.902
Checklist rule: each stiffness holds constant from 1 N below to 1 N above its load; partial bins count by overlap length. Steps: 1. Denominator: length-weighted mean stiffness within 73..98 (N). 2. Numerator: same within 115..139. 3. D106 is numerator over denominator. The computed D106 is 0.72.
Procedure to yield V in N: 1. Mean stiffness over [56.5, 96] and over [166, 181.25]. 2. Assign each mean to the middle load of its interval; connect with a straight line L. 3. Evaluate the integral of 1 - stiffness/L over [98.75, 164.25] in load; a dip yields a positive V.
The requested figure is 6.5 N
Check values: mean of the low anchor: 7.24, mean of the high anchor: 9.18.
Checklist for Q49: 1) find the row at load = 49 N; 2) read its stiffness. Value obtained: 8.259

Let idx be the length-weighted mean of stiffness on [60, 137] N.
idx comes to 7.26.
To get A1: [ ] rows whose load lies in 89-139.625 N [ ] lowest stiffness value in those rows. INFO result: 5.007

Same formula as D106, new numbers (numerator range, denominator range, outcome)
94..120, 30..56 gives 0.92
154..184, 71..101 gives 1.11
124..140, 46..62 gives 0.73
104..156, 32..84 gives 0.93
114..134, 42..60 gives 0.72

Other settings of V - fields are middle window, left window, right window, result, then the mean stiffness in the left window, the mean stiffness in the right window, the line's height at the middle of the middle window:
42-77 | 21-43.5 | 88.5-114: 8.8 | 9.76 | 8.94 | 9.43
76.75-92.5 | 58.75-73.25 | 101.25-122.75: -4.5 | 5.67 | 7.93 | 6.58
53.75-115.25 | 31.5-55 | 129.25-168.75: 6.0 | 9.21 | 7.67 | 8.61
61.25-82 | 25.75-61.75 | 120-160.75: 5.5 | 8.91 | 6.95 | 8.34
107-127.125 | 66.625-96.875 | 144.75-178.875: 2.6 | 7.66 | 8.76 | 8.14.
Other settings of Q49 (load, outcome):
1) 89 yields 9.236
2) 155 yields 8.954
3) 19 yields 10.25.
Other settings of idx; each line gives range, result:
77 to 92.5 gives 8.5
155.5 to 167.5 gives 8.93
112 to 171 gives 7.35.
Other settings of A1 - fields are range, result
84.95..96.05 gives 8.945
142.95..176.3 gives 6.959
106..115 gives 7.651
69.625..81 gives 5.452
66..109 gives 5.078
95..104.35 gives 8.861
